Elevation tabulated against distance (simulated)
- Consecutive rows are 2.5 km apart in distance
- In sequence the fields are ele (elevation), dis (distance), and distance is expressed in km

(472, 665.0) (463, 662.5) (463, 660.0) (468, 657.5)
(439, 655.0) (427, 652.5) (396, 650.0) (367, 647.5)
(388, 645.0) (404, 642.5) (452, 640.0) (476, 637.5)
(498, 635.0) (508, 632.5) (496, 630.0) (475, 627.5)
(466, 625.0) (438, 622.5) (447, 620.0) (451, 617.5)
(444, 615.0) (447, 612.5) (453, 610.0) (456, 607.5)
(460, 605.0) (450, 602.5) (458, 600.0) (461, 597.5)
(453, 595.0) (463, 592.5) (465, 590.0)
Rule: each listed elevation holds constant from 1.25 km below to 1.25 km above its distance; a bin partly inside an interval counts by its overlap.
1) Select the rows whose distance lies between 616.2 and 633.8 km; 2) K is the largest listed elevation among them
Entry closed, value 508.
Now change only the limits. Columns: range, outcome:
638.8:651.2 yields 452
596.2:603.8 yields 461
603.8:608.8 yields 460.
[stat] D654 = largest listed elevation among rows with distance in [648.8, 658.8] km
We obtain 468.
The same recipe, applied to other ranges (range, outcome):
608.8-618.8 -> 453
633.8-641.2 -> 498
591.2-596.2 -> 463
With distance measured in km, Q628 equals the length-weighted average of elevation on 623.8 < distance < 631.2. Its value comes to 479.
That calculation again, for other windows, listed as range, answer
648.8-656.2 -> 421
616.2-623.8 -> 445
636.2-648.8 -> 418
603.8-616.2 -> 452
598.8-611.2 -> 455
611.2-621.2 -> 447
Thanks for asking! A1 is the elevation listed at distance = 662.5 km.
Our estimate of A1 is 463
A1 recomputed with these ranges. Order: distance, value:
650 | 396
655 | 439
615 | 444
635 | 498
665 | 472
